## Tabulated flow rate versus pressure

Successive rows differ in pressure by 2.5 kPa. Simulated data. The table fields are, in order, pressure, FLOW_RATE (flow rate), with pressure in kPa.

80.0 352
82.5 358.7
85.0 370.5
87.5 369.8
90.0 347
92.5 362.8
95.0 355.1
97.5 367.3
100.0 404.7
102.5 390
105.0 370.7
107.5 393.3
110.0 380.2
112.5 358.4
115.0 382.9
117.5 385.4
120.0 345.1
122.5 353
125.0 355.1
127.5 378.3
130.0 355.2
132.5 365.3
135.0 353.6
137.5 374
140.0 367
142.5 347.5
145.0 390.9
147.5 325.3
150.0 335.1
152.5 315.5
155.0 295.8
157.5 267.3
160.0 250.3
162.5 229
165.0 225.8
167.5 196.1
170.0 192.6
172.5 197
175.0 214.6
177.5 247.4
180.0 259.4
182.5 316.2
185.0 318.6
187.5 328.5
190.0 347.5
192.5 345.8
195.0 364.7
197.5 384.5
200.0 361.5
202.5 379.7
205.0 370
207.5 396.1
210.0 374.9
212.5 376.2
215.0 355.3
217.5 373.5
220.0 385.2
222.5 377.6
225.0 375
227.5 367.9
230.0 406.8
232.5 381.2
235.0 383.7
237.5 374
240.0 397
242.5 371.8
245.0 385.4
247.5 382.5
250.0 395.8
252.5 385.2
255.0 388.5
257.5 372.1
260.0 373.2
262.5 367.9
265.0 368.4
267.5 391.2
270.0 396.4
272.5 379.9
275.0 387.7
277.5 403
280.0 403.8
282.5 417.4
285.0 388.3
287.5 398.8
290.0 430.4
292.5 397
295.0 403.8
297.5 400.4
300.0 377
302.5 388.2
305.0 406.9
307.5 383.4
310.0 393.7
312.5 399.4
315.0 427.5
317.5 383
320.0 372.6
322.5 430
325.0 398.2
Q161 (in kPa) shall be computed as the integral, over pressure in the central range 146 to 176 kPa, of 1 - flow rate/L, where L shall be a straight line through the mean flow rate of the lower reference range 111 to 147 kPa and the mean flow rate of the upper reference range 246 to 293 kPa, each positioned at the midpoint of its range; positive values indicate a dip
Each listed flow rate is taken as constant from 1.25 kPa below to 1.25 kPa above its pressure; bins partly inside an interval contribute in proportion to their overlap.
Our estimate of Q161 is 9.3 kPa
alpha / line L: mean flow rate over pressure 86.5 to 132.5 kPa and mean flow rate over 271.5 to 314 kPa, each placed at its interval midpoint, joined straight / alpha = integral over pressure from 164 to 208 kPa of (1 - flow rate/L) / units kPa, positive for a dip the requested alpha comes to 9.3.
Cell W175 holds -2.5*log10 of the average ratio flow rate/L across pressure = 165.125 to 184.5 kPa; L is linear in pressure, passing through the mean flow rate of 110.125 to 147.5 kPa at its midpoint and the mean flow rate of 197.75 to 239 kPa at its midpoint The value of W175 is 0.50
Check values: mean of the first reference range 364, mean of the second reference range 378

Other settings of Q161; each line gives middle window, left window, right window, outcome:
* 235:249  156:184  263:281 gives -1.6 kPa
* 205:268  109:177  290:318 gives -2.9 kPa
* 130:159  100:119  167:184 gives -3.4 kPa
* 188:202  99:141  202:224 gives 0.6 kPa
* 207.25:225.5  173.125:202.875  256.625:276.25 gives -1.9 kPa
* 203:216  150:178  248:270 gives -2.8 kPa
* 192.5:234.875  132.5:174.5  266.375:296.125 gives -4.1 kPa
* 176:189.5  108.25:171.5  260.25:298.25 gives 2.0 kPa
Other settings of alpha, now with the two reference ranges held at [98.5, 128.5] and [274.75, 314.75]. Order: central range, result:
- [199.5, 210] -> 0.3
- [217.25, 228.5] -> 0.4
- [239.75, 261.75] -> 0.6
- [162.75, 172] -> 4.2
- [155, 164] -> 3.0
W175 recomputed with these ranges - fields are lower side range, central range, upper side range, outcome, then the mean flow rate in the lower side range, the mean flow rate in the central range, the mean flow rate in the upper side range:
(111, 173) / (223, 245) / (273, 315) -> -0.04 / 319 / 382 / 399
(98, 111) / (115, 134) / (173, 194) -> 0.00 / 387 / 364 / 294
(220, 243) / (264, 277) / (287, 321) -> 0.01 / 382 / 386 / 397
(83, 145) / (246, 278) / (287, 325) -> 0.02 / 368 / 384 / 399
